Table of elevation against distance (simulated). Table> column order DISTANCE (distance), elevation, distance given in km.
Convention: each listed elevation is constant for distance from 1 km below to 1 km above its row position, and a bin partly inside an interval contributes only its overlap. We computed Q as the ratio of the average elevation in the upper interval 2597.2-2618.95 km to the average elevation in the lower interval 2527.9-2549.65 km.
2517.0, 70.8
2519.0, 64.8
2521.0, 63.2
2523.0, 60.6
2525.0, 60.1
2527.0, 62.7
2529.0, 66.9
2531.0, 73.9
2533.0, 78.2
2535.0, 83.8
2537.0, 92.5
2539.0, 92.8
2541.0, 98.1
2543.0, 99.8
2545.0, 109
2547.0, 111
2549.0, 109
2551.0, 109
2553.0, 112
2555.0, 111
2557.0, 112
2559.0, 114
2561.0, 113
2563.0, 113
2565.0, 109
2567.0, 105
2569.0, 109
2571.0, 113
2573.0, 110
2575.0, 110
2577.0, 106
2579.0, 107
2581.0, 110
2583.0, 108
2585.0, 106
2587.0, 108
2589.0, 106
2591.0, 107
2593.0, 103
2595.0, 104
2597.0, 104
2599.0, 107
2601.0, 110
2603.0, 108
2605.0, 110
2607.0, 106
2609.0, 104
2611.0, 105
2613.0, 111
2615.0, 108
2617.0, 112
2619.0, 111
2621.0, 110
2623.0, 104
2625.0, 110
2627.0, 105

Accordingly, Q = 1.18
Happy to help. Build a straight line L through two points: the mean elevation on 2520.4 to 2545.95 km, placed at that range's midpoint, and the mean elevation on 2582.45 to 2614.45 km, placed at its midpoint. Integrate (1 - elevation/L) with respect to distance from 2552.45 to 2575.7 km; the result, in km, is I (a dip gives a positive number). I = -4.6 km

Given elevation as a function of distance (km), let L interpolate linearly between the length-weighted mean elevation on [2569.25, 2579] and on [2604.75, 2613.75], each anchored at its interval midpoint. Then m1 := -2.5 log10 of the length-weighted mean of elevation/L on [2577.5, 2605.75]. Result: 0.01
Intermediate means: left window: 109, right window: 107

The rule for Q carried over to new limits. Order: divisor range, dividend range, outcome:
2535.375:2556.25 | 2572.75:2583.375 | 1.04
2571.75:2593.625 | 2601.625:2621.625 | 1.01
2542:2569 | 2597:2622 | 0.99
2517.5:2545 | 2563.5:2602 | 1.38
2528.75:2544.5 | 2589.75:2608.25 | 1.22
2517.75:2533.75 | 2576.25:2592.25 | 1.62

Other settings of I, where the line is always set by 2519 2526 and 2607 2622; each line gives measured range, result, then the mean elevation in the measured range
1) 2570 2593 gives -4.13 km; 108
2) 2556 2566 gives -3.80 km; 112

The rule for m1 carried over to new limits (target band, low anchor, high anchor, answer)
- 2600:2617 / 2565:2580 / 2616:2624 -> 0.01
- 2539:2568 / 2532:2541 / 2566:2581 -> -0.12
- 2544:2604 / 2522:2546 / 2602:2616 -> -0.15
